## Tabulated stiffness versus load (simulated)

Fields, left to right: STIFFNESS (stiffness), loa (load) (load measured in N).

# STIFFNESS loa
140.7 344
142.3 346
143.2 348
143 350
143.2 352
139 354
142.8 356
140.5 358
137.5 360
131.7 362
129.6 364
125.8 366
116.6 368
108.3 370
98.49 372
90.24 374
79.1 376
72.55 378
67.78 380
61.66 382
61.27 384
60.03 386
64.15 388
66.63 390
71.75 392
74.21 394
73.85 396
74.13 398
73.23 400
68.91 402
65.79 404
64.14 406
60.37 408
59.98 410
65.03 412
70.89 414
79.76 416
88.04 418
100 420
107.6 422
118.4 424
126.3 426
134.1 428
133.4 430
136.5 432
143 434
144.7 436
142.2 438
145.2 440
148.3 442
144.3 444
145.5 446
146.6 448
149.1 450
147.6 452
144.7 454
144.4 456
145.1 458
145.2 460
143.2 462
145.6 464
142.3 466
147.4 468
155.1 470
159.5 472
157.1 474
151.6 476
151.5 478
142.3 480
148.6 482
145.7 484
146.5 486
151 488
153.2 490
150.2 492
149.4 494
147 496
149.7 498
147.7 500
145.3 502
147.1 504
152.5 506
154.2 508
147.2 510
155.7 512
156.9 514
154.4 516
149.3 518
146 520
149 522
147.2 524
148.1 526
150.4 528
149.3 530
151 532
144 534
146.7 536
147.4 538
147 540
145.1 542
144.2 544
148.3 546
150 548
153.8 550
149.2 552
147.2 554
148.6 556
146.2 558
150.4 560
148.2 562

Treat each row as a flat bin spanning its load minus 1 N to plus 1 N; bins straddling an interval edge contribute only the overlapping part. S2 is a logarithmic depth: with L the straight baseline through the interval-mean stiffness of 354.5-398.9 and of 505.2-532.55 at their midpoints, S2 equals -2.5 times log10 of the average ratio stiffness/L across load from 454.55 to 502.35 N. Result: -0.11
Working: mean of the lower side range 93.7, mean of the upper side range 151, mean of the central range 149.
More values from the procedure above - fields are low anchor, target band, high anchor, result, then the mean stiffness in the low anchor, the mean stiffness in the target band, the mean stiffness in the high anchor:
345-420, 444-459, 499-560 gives -0.218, 93.5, 146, 149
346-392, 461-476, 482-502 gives -0.072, 106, 150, 149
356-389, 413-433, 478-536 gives 0.078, 98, 109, 149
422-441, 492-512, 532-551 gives -0.048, 134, 149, 148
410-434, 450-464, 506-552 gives -0.212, 105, 145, 149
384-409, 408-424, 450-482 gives 0.109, 67.8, 82.6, 148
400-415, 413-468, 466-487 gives -0.247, 65.6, 132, 150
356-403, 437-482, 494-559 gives -0.206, 90.2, 147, 149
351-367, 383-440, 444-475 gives 0.486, 136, 91.3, 148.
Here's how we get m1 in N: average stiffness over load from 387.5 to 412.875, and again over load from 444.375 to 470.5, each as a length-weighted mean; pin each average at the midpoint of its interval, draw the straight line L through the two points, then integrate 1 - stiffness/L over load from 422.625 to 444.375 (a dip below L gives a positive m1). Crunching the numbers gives -4.6 N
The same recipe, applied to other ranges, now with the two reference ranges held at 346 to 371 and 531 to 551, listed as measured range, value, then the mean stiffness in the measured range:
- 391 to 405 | 6.7 N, 71.7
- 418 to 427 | 1.8 N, 110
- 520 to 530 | -0.1 N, 148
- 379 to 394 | 7.8 N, 65.4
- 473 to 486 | -0.6 N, 149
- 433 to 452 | -0.7 N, 146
